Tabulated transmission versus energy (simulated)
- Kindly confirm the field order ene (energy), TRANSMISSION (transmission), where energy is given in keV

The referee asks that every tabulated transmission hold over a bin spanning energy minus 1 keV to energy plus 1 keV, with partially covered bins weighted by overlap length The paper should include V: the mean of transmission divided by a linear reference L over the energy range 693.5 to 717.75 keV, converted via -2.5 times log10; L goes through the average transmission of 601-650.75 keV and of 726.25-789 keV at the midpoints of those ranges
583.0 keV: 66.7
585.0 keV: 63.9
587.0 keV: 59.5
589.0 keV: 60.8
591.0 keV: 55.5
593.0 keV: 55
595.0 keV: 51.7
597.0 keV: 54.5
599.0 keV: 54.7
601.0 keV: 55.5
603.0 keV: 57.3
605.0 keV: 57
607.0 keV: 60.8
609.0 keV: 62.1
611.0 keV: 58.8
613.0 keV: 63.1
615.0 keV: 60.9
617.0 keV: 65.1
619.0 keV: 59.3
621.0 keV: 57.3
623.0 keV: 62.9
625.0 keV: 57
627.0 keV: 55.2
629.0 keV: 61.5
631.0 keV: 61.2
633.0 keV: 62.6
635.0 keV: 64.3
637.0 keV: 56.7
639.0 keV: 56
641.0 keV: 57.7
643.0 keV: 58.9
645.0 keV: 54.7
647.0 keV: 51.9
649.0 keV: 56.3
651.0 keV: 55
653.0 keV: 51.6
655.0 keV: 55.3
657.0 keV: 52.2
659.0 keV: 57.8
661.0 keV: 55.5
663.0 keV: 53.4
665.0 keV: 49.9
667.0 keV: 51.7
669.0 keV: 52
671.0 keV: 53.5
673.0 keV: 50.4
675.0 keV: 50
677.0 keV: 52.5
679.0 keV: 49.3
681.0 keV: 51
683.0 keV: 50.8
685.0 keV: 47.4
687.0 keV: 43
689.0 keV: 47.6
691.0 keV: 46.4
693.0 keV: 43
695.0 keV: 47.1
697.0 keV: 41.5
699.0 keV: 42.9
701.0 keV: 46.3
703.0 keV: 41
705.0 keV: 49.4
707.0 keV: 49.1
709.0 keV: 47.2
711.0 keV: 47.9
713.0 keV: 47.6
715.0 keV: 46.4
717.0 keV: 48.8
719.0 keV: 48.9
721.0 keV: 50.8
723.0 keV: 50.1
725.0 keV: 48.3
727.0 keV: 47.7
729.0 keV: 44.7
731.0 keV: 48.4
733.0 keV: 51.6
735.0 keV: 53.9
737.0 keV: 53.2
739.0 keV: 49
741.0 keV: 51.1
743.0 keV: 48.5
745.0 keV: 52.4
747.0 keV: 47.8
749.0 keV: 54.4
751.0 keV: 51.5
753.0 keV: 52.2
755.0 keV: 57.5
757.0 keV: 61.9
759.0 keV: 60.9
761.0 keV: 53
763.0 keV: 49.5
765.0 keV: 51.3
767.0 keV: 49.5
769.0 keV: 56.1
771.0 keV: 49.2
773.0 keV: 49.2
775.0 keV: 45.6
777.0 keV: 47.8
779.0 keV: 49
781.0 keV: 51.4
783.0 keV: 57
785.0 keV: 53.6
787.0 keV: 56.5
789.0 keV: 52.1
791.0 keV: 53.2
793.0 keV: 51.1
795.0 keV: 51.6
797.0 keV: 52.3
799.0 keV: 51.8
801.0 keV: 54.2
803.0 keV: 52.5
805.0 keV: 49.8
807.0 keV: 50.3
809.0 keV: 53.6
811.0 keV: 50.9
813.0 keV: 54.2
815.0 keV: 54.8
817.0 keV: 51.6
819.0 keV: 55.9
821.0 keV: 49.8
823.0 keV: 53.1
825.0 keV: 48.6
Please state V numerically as 0.18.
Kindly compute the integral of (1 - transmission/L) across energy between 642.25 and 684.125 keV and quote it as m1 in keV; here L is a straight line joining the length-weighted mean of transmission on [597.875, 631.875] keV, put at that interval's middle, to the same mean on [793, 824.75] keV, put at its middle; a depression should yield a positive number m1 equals 3.4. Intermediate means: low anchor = 59.4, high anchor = 52.3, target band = 53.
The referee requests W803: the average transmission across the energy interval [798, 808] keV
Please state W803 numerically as 51.7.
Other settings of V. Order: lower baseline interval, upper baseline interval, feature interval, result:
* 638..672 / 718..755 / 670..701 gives 0.11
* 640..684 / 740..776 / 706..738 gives 0.08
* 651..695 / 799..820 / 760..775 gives 0.03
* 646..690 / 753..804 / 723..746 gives 0.05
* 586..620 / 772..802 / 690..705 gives 0.23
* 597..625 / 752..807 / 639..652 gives 0.04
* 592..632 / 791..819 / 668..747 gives 0.15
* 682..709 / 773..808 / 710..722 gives -0.03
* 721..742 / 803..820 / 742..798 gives -0.02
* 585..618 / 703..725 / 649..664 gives -0.02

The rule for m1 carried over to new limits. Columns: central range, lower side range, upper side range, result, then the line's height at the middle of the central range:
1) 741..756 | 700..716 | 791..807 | -0.9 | 49.1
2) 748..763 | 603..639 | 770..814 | -0.6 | 53.5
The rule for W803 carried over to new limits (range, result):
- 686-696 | 45.4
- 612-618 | 63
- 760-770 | 51.9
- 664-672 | 51.8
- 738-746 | 50.2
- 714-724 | 49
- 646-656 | 54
